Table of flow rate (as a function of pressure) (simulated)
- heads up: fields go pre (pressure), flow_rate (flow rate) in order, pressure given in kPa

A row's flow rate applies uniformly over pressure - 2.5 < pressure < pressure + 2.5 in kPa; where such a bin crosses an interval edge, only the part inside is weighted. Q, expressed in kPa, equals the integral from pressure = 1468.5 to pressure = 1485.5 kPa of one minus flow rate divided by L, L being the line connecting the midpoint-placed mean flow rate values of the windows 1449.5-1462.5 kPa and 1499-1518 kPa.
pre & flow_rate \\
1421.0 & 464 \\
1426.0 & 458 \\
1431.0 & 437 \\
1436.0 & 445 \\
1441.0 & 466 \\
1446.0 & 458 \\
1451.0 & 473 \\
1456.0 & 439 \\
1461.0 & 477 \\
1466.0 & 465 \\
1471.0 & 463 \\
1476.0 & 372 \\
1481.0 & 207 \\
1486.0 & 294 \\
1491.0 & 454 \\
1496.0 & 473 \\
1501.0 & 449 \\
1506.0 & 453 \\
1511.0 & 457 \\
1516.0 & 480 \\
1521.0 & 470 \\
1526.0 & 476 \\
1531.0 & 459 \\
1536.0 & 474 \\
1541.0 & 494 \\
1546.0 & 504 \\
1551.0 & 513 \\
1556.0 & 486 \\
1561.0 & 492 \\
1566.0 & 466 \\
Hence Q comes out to 4.4 kPa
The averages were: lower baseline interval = 461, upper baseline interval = 460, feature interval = 341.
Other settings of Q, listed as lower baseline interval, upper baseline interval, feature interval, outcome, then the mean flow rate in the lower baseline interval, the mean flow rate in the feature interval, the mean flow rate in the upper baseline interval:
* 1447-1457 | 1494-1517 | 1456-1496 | 5.3 kPa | 459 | 398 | 461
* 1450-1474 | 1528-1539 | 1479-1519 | 4.6 kPa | 461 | 412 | 468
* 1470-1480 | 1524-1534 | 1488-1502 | -1.4 kPa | 379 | 454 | 467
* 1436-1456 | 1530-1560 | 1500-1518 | 0.7 kPa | 460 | 460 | 490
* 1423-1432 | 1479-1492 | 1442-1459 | -2.8 kPa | 450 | 458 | 307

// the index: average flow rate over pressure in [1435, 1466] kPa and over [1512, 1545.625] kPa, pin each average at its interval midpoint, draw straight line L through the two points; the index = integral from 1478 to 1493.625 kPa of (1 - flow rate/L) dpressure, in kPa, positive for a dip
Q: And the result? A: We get 4.9 kPa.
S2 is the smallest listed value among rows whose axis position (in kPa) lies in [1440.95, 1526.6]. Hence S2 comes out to 207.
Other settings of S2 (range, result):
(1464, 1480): 372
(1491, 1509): 449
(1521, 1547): 459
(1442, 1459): 439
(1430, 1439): 437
